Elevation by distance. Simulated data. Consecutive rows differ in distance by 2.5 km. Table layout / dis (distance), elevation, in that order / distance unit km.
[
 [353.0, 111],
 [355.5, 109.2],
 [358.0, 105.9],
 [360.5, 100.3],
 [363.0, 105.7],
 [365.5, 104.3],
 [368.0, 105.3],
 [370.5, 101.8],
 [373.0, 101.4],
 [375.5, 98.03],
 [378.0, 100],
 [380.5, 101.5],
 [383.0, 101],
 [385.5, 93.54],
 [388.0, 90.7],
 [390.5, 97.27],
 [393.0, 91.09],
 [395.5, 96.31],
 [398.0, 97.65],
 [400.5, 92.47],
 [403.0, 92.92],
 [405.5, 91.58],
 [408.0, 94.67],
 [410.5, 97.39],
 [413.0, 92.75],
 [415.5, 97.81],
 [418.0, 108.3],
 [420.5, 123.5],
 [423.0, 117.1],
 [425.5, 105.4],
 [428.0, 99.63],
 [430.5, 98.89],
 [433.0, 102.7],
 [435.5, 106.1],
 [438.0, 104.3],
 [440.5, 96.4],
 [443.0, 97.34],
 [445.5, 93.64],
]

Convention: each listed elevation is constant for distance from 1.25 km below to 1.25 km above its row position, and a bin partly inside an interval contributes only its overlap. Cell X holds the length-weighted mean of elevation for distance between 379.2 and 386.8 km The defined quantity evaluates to 98.6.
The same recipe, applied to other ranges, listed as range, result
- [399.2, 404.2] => 92.7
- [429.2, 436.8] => 103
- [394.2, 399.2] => 96.9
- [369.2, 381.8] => 101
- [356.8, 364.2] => 104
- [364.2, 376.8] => 102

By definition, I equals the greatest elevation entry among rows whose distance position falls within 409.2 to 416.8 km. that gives 97.81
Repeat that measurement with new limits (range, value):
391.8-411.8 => 97.65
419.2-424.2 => 123.5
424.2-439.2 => 106.1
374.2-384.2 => 101.5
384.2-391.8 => 97.27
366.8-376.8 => 105.3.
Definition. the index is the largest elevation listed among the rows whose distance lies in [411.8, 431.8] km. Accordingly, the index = 123.5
